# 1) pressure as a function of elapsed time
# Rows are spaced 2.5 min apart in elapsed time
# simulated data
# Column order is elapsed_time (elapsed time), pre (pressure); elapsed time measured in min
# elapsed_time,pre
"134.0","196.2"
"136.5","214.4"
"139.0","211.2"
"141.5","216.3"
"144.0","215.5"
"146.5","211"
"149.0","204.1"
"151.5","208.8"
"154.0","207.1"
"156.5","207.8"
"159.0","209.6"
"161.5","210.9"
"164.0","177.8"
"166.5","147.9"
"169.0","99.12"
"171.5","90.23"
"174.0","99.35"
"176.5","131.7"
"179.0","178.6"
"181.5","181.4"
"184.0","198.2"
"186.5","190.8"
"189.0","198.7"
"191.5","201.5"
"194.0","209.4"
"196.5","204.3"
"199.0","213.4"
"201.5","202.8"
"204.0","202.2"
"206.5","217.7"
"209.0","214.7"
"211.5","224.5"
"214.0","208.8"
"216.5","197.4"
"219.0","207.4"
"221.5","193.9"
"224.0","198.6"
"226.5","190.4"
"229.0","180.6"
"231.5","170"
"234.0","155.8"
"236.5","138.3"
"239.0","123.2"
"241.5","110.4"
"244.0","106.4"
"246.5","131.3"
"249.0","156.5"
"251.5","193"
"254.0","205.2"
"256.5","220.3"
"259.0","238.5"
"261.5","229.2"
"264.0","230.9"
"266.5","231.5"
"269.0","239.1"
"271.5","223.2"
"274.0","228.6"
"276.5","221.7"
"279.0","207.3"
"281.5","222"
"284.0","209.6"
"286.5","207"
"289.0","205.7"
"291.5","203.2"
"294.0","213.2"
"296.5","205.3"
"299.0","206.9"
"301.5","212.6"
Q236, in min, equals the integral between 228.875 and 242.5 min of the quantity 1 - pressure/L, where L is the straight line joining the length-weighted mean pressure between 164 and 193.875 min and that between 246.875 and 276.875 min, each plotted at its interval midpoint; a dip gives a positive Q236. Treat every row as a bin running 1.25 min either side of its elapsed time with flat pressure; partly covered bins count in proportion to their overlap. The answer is 3.7 min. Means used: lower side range 159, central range 144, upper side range 216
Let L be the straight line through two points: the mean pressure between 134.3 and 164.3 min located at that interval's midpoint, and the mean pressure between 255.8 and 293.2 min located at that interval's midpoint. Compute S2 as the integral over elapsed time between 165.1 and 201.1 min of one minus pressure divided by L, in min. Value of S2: 7.43 min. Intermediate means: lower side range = 208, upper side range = 221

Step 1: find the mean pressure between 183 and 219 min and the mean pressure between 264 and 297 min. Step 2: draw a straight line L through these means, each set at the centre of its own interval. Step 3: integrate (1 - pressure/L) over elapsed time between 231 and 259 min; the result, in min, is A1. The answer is 7.1 min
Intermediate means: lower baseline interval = 206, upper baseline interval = 218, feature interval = 159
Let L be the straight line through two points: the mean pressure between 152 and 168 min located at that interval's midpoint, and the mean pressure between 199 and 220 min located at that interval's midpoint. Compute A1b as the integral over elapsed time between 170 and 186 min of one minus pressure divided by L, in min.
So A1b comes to 4.1 min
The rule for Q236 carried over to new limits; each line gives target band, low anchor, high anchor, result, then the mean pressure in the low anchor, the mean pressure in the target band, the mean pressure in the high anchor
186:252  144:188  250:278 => 5.5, 175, 183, 223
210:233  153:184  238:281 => -1.9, 163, 197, 195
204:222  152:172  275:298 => -2.0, 173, 209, 211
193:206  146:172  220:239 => -2.3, 181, 207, 172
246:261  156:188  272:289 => 0.5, 163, 196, 216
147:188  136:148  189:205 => 7.3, 213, 172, 205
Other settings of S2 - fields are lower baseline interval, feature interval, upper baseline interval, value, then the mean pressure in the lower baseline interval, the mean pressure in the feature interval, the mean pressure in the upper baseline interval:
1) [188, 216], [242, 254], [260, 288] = 3.7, 209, 151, 223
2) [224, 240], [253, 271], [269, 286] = -2.5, 163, 228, 220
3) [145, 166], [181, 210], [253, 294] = 0.7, 203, 203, 220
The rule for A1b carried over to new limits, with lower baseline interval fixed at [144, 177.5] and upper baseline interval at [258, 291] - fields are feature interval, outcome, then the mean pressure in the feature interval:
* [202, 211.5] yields -1.0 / 213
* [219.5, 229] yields 0.3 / 194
